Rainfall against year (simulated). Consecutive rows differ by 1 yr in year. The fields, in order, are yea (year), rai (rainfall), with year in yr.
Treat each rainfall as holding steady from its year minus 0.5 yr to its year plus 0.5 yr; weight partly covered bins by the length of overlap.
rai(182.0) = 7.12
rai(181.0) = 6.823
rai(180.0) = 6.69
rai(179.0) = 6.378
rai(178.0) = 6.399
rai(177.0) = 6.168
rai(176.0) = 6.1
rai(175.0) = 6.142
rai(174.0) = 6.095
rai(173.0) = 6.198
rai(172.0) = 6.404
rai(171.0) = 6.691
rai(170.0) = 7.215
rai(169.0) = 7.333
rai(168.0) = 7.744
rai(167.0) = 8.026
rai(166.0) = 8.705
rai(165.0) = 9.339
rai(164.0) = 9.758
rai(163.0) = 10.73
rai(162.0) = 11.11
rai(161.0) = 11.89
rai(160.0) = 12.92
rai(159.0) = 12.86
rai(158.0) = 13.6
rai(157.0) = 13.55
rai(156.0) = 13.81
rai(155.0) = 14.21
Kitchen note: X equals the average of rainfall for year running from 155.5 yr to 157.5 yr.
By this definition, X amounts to 13.7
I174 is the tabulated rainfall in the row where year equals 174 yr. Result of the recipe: 6.095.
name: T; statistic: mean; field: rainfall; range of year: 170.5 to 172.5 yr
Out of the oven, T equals 6.55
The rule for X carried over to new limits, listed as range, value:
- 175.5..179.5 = 6.26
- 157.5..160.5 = 13.1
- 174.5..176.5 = 6.12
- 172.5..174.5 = 6.15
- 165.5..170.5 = 7.8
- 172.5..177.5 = 6.14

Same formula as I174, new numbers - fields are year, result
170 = 7.215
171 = 6.691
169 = 7.333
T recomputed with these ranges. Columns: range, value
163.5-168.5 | 8.71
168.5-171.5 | 7.08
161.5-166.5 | 9.93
